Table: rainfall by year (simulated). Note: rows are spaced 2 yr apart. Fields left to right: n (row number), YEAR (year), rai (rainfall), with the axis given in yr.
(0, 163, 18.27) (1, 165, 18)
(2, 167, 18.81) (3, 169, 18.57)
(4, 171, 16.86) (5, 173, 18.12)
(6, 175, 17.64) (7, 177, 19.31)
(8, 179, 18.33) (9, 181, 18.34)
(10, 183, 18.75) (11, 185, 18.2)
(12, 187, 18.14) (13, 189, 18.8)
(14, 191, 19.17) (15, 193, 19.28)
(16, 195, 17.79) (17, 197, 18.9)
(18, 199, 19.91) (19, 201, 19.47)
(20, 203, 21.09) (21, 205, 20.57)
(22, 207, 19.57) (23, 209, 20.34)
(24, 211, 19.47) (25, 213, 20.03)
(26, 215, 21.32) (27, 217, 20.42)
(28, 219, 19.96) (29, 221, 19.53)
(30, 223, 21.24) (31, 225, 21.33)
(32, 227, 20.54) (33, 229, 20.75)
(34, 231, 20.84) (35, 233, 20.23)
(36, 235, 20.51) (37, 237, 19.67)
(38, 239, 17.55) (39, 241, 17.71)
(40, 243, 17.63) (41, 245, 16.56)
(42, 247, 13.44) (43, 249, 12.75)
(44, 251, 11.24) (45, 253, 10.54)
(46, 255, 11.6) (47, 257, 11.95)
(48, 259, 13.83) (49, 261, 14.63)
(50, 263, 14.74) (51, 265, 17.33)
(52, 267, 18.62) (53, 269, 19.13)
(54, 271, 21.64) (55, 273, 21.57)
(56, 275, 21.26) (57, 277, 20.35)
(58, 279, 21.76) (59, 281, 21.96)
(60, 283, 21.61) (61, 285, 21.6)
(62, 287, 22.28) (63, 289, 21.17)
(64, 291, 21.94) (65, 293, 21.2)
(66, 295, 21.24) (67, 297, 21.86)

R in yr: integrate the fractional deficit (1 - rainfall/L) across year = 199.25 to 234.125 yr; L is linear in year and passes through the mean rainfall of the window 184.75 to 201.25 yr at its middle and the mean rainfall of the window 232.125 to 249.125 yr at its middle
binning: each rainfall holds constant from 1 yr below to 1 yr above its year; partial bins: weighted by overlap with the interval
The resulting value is -4.2 yr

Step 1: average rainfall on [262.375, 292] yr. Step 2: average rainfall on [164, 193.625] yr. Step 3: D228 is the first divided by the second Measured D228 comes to 1.12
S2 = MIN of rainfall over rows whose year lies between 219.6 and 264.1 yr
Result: 10.54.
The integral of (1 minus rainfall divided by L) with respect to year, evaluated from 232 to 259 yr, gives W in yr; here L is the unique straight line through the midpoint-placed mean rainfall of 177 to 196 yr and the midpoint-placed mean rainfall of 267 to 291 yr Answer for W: 6.39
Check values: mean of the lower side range 18.6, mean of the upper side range 21.2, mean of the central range 15.4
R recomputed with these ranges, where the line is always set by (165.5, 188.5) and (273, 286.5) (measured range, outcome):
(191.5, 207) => -0.48 yr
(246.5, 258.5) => 5.05 yr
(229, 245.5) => 0.91 yr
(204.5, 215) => -0.43 yr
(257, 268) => 2.87 yr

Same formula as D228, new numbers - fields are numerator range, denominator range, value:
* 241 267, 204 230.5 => 0.70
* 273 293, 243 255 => 1.63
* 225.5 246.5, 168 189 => 1.05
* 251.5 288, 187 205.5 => 0.93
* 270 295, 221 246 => 1.10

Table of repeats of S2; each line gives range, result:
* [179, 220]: 17.79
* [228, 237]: 19.67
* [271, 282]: 20.35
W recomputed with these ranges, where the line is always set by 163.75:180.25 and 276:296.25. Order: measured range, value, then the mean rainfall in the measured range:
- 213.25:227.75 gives -0.7 yr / 20.6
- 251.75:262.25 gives 4.1 yr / 12.5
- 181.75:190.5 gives 0.1 yr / 18.5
